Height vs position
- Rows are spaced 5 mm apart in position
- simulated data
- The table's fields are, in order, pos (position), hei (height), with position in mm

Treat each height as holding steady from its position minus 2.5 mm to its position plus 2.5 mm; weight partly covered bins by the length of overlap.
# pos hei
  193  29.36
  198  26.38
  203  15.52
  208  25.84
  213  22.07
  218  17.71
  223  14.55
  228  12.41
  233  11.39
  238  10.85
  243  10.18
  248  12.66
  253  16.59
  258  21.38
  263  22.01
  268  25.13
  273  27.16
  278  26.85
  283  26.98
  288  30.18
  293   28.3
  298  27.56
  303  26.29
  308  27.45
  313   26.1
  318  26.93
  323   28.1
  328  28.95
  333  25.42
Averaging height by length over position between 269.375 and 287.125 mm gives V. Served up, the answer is 27.2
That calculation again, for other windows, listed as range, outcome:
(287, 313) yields 27.6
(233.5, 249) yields 11.1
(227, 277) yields 17.4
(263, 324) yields 27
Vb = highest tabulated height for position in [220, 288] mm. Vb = 30.18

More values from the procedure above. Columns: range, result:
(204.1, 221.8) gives 25.84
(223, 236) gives 14.55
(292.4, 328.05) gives 28.95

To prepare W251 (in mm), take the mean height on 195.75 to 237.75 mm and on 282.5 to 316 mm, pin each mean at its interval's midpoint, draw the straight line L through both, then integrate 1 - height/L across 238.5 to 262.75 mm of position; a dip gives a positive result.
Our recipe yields 7.2 mm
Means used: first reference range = 17.8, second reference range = 27.6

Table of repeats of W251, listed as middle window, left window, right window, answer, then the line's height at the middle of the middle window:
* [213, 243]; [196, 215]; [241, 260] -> 8.13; 18.8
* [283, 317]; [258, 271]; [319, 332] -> -2.09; 26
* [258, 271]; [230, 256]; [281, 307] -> -2.98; 19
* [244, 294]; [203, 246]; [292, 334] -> -3.30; 21.5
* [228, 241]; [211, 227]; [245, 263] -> 4.55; 17.4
